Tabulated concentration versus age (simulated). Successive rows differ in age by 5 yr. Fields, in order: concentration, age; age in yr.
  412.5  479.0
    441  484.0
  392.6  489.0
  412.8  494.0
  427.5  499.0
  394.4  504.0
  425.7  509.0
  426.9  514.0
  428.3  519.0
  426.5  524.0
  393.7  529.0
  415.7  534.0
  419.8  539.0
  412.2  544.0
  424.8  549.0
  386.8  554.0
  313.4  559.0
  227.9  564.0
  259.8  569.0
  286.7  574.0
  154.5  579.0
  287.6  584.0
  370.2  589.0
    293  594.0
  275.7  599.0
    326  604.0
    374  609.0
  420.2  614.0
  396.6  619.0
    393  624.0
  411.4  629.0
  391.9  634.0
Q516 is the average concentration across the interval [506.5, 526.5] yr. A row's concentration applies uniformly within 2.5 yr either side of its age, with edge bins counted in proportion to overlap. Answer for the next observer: 427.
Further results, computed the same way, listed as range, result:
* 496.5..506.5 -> 411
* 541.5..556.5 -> 408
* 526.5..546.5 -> 410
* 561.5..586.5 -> 243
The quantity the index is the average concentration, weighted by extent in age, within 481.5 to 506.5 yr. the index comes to 414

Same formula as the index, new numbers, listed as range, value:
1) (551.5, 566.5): 309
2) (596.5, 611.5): 325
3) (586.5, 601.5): 313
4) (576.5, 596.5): 276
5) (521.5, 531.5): 410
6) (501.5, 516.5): 416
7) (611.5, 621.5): 408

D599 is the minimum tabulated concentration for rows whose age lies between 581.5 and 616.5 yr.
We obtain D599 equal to 275.7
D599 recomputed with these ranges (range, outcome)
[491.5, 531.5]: 393.7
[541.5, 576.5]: 227.9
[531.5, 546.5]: 412.2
